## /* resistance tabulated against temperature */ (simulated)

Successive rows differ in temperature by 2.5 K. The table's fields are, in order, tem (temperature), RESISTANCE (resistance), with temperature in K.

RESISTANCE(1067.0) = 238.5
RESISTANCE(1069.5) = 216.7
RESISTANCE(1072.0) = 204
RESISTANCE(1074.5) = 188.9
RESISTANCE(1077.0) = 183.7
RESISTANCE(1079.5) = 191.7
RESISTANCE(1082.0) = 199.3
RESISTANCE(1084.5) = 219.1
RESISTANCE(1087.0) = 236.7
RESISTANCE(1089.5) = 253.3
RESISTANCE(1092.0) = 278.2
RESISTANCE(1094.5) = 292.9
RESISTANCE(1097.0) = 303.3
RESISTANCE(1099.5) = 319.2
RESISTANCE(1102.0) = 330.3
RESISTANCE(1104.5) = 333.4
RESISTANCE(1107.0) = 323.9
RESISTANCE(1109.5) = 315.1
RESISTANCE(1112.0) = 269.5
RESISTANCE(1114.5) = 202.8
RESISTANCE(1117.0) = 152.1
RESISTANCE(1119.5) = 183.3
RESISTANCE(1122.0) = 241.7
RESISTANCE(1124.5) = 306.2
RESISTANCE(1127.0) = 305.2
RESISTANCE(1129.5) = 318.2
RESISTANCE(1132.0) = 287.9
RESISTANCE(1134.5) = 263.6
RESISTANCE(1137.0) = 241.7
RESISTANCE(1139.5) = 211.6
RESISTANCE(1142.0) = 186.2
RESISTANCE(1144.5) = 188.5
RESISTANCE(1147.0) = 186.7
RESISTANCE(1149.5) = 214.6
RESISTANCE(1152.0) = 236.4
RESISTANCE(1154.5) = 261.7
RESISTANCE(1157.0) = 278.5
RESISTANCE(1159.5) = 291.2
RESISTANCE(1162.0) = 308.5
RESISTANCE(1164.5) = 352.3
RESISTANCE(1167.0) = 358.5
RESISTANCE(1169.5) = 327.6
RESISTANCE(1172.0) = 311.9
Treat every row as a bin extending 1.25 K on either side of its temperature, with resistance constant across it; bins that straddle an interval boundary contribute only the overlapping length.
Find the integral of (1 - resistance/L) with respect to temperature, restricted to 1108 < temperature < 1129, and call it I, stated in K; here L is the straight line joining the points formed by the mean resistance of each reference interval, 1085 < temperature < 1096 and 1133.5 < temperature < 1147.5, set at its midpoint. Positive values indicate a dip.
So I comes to -1.4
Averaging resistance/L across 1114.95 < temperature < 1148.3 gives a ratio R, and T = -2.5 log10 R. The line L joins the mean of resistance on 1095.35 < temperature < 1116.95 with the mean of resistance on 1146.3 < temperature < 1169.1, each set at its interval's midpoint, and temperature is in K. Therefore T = 0.21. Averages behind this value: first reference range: 291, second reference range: 281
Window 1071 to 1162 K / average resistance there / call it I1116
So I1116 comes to 251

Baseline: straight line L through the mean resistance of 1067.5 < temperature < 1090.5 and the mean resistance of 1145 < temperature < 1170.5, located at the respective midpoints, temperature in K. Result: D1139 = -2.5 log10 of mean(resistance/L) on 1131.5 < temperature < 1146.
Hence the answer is 0.157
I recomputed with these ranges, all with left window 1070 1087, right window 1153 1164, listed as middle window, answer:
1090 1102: -4.3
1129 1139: -0.3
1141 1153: 3.2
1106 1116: -1.6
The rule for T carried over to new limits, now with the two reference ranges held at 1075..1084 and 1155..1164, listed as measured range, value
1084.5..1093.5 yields -0.22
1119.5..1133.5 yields -0.11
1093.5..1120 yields -0.22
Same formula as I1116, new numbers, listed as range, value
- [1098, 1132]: 278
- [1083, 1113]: 289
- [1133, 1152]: 216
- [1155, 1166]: 306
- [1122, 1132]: 299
